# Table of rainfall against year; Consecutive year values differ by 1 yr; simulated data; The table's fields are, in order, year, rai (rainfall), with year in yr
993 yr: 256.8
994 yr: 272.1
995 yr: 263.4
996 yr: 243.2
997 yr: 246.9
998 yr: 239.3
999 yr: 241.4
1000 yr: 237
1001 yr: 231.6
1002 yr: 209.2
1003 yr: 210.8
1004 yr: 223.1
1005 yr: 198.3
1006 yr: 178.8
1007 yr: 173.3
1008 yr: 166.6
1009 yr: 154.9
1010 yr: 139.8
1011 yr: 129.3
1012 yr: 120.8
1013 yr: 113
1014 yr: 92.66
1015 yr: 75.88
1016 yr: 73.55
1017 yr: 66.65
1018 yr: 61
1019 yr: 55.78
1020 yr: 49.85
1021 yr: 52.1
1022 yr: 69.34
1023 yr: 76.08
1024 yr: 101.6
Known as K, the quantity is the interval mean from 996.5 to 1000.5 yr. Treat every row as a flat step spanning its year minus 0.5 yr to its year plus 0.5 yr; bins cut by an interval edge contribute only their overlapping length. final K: 241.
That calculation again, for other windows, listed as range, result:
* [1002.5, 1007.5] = 197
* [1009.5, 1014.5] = 119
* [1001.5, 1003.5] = 210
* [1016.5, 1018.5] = 63.8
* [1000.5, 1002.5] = 220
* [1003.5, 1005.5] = 211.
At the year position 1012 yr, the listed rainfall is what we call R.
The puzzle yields 120.8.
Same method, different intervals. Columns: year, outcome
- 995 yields 263.4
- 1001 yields 231.6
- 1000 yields 237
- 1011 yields 129.3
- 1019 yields 55.78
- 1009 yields 154.9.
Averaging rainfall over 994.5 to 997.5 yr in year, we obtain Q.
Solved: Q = 251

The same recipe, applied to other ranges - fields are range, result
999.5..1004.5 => 222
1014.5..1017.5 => 72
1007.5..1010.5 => 154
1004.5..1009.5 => 174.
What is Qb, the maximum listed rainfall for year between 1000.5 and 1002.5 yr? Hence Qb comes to 231.6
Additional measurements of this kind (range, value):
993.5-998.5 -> 272.1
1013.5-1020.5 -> 92.66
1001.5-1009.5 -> 223.1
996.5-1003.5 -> 246.9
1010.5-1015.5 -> 129.3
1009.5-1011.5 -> 139.8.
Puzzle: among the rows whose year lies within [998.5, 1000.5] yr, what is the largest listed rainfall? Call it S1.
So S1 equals 241.4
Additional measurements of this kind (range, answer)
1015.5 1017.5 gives 73.55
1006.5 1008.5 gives 173.3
